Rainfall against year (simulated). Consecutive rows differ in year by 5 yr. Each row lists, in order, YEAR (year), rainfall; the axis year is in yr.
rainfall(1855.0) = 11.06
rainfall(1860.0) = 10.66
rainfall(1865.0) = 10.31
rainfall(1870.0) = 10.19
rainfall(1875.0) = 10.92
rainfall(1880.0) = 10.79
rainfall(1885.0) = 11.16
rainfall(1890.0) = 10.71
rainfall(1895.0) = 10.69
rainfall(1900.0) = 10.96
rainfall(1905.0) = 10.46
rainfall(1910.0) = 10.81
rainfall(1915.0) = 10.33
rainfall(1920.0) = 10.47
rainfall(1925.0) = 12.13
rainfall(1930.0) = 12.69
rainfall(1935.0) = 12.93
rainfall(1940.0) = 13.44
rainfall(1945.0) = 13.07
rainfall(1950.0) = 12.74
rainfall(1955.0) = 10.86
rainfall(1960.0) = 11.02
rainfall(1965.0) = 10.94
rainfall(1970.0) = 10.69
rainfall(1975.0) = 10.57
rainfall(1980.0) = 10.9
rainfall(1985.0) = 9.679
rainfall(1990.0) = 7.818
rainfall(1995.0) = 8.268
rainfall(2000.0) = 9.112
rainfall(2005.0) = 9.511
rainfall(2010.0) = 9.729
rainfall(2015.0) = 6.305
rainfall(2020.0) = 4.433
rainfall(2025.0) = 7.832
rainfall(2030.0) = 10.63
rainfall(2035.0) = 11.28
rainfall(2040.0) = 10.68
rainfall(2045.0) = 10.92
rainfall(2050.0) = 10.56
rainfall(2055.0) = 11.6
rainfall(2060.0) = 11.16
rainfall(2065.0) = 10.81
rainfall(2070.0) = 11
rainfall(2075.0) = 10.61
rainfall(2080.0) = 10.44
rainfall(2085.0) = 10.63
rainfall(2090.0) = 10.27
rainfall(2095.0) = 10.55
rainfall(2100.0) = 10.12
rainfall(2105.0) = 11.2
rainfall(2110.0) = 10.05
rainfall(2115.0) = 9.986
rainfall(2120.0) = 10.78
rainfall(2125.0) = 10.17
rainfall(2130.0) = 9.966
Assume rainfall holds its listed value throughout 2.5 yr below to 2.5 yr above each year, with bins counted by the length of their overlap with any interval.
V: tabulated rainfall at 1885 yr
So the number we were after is 11.16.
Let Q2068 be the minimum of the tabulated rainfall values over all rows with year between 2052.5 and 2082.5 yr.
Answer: 10.44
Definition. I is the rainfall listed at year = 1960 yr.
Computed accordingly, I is 11.02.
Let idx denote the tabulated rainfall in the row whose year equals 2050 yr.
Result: 10.56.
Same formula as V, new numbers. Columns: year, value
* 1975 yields 10.57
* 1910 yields 10.81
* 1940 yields 13.44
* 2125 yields 10.17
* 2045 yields 10.92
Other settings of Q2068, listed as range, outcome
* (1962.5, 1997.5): 7.818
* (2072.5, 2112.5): 10.05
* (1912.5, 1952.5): 10.33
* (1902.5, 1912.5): 10.46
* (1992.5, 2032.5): 4.433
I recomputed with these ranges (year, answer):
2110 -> 10.05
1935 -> 12.93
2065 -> 10.81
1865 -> 10.31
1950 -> 12.74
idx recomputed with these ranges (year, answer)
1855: 11.06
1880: 10.79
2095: 10.55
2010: 9.729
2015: 6.305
